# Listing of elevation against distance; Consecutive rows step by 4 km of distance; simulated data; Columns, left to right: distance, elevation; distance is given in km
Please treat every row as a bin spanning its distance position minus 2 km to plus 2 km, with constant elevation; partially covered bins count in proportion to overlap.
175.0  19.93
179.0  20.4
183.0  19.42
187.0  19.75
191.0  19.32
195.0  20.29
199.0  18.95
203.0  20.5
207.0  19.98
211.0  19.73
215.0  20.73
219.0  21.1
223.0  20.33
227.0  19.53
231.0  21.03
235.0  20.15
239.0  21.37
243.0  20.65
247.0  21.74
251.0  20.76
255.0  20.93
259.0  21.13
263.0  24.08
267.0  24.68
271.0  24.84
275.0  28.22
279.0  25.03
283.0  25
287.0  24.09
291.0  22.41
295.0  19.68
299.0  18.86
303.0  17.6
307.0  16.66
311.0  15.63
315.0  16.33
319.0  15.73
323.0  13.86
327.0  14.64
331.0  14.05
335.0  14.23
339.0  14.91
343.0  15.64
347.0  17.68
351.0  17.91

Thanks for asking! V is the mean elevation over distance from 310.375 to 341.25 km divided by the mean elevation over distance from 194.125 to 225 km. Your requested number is 0.74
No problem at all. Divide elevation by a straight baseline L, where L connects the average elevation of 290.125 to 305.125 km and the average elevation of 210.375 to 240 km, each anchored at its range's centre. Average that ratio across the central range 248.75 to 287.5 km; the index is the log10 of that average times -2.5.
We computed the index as -0.20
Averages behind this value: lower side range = 20.5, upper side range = 19.4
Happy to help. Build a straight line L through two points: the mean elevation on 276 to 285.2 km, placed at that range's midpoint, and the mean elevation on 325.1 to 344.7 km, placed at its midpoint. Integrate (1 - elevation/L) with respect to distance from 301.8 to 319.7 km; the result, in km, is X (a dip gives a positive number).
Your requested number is 2.78 km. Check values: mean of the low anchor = 25.3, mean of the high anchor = 14.7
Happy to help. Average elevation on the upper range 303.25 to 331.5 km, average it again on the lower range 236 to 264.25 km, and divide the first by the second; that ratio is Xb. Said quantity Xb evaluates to 0.72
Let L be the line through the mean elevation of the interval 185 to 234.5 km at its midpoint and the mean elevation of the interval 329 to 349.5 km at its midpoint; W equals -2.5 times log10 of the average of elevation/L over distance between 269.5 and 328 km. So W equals -0.18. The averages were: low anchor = 20.1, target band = 20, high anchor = 15.4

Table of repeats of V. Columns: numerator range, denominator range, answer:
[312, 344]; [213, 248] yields 0.72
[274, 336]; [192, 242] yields 0.93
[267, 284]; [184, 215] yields 1.29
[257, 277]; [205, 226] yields 1.21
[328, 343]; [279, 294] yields 0.61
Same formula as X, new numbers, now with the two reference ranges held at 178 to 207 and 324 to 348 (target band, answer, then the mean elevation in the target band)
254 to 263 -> -2.1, 21.7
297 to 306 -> -1.0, 18.1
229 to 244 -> -2.0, 20.8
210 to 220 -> -0.8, 20.5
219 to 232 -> -1.2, 20.4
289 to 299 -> -2.5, 20.6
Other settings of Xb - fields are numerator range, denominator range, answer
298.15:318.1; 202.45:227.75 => 0.83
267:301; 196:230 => 1.17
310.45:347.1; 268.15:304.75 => 0.66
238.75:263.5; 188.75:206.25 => 1.08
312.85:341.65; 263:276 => 0.58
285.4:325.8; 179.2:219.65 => 0.90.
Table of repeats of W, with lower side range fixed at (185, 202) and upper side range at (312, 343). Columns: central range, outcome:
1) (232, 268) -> -0.22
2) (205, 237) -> -0.09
